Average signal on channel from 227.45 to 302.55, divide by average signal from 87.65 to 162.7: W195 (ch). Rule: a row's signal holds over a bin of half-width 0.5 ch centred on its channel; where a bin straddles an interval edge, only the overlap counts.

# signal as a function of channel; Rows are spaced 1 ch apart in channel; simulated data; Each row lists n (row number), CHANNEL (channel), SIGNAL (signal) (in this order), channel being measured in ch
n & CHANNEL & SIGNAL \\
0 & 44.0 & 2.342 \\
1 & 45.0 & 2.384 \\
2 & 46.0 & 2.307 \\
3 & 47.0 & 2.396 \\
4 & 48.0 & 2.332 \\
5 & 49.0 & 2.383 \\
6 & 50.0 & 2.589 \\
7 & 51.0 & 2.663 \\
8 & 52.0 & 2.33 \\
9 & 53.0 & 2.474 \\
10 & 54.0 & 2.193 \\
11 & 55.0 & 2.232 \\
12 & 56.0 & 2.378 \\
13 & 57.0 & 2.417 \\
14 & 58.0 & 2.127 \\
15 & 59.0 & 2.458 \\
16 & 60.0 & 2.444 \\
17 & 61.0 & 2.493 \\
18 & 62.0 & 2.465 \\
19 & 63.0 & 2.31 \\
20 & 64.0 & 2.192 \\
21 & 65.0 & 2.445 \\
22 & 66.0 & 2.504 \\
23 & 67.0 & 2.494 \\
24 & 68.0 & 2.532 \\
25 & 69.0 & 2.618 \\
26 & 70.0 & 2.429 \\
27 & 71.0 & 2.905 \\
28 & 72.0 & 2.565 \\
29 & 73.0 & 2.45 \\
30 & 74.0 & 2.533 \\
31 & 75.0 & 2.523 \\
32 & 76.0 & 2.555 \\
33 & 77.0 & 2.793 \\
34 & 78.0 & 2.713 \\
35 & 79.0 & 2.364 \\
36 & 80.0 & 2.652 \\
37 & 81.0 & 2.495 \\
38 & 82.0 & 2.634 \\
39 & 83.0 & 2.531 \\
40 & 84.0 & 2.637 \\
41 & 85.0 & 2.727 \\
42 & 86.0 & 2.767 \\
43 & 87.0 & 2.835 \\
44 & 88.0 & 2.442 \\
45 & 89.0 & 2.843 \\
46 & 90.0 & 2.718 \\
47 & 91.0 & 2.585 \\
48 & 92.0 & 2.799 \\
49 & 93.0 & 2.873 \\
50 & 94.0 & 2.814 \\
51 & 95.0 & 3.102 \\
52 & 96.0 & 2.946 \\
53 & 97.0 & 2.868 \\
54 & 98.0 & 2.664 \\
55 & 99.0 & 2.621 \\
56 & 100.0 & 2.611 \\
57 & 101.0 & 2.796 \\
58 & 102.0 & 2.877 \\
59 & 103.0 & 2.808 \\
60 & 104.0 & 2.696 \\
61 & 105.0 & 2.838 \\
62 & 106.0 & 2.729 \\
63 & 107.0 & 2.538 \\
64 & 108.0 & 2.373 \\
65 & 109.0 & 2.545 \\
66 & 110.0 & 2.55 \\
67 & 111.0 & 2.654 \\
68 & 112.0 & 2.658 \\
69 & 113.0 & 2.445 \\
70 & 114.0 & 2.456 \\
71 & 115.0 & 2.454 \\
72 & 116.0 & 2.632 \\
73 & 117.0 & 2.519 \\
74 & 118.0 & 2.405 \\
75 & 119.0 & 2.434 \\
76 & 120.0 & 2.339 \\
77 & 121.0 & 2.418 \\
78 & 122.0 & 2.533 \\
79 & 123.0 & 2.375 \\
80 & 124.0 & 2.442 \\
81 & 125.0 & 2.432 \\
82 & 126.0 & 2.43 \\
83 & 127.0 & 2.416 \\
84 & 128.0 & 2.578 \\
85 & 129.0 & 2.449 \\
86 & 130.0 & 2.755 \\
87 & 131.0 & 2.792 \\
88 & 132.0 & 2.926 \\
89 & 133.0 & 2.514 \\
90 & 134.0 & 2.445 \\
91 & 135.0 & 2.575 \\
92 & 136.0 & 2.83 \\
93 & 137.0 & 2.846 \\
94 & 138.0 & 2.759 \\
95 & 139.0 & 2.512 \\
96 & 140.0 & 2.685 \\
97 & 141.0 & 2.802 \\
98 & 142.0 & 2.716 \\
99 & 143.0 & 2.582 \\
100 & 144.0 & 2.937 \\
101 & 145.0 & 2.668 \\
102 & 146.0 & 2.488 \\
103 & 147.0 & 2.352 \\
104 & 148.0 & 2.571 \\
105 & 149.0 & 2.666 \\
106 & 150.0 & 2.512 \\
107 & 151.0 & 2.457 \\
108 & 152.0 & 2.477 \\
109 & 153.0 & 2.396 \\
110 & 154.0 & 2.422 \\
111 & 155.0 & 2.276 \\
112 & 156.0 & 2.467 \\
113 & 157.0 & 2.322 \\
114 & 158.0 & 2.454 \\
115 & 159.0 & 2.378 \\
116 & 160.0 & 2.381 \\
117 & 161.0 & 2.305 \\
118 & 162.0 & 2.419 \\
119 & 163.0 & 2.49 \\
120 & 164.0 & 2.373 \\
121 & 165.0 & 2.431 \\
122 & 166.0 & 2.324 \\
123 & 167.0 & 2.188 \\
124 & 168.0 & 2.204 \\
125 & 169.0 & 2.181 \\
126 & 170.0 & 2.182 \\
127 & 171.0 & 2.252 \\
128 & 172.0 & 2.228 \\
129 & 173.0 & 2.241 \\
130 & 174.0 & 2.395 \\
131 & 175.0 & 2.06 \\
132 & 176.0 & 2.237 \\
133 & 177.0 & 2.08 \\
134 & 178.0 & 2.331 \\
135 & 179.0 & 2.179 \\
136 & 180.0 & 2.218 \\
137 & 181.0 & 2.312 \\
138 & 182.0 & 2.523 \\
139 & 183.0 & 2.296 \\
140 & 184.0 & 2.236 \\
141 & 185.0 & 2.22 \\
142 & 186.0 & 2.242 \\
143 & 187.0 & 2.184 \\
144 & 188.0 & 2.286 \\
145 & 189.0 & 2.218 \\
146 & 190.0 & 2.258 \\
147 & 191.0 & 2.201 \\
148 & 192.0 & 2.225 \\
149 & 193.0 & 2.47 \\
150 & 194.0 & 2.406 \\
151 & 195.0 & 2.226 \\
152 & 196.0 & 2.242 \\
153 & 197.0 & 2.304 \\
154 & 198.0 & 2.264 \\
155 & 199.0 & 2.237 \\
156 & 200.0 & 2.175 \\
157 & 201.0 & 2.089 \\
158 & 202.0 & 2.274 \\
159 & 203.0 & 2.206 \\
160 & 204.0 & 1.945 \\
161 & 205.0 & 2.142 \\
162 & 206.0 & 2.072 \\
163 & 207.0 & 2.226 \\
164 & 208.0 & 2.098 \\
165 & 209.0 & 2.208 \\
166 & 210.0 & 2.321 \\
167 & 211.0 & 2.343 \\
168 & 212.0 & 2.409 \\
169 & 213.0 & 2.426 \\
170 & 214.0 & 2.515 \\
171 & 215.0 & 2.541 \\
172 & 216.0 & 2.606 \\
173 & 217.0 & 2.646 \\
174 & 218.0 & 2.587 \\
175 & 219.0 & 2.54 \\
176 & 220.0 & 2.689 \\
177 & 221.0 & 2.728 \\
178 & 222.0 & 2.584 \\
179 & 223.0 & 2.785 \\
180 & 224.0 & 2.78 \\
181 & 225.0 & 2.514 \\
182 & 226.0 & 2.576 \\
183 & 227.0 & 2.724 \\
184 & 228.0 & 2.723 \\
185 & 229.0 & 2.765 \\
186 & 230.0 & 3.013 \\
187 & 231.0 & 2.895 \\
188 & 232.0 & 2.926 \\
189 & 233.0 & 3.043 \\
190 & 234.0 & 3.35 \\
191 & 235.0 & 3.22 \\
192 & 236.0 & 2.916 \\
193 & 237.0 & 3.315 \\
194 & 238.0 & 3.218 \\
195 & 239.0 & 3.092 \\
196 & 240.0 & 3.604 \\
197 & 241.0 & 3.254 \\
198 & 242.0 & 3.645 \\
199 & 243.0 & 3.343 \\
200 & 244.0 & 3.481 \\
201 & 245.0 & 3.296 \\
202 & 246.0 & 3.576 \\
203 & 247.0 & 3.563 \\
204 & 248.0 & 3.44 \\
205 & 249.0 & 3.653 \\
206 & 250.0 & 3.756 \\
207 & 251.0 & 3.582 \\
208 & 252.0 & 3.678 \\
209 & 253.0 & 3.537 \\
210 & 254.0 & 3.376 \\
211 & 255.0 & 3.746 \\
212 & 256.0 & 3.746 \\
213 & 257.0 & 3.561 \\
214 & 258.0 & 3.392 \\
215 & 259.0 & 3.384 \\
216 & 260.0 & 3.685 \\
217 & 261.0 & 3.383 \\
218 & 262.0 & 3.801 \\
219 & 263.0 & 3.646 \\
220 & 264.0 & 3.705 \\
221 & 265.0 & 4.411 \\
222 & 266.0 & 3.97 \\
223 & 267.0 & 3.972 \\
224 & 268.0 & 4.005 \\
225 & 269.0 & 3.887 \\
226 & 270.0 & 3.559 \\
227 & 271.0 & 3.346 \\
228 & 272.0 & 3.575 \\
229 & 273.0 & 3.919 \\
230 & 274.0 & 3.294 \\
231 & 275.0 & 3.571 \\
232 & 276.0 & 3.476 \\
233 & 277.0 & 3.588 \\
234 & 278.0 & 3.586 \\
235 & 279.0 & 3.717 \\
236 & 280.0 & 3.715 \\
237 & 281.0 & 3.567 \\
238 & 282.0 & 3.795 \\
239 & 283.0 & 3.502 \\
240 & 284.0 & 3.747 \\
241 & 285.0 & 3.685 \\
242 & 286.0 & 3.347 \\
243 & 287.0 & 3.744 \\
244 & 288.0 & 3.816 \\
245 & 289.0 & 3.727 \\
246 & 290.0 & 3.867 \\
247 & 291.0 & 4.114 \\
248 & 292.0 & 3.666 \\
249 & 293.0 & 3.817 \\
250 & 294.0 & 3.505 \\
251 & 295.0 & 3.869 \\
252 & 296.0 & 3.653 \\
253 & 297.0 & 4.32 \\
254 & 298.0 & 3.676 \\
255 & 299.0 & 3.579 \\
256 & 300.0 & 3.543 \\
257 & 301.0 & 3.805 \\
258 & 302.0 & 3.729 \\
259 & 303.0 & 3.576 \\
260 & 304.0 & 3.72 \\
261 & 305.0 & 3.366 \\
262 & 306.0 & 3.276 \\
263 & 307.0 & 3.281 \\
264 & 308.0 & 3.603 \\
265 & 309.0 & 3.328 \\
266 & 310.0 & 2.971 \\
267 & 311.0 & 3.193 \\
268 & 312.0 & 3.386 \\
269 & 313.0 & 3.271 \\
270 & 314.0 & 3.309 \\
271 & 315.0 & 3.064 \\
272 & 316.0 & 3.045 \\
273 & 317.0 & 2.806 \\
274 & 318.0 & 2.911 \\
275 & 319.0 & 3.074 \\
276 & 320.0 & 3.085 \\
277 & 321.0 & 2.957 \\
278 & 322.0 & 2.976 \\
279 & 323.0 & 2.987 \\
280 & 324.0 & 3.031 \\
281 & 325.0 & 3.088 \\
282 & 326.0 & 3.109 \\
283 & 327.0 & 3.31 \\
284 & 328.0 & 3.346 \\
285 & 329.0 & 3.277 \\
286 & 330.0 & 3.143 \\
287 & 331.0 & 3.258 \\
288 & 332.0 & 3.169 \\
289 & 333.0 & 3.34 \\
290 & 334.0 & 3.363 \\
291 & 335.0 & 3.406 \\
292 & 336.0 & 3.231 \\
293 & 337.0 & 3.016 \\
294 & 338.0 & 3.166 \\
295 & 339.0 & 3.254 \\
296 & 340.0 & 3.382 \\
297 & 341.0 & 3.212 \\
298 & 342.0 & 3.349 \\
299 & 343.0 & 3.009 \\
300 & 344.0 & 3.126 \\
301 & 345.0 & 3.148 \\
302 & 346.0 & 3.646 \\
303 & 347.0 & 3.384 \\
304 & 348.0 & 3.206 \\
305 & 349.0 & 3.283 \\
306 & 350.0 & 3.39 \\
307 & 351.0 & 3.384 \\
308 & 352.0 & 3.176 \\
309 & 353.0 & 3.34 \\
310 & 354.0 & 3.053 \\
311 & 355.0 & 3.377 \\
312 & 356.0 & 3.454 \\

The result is 1.37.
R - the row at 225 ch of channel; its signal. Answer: 2.514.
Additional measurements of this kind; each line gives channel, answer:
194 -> 2.406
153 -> 2.396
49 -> 2.383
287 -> 3.744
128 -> 2.578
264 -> 3.705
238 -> 3.218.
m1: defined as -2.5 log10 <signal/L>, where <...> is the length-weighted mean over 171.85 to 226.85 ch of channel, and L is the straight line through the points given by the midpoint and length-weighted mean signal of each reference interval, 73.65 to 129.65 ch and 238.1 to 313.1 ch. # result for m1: 0.33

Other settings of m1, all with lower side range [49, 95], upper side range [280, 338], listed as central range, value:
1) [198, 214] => 0.34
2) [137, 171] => 0.15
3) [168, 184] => 0.29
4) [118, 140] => 0.08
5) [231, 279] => -0.10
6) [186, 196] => 0.30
